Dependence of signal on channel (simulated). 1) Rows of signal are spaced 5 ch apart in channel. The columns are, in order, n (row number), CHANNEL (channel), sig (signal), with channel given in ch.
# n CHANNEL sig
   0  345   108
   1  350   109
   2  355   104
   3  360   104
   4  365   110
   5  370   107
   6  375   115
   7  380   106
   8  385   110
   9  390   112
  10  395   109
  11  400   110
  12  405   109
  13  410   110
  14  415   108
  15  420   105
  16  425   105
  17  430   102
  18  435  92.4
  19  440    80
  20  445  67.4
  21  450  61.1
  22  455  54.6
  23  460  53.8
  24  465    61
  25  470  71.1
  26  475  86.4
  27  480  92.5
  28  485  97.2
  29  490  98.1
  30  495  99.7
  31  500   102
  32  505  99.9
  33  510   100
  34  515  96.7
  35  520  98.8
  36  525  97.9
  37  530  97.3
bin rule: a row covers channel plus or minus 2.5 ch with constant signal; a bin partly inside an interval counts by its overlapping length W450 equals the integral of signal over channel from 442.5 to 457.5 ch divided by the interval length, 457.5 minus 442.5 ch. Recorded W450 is 61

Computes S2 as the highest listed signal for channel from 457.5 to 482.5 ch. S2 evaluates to 92.5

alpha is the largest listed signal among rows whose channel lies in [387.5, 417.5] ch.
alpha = 112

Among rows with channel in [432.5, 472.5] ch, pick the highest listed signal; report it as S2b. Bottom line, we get 92.4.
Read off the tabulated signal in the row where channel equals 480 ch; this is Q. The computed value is 92.5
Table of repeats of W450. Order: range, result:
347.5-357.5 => 106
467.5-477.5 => 78.8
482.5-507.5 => 99.4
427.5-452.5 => 80.6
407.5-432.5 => 106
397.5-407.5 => 110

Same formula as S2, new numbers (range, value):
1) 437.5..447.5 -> 80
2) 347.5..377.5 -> 115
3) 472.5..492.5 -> 98.1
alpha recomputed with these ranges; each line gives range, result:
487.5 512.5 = 102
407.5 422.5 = 110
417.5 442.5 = 105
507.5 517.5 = 100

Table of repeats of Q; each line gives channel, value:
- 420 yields 105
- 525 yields 97.9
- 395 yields 109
